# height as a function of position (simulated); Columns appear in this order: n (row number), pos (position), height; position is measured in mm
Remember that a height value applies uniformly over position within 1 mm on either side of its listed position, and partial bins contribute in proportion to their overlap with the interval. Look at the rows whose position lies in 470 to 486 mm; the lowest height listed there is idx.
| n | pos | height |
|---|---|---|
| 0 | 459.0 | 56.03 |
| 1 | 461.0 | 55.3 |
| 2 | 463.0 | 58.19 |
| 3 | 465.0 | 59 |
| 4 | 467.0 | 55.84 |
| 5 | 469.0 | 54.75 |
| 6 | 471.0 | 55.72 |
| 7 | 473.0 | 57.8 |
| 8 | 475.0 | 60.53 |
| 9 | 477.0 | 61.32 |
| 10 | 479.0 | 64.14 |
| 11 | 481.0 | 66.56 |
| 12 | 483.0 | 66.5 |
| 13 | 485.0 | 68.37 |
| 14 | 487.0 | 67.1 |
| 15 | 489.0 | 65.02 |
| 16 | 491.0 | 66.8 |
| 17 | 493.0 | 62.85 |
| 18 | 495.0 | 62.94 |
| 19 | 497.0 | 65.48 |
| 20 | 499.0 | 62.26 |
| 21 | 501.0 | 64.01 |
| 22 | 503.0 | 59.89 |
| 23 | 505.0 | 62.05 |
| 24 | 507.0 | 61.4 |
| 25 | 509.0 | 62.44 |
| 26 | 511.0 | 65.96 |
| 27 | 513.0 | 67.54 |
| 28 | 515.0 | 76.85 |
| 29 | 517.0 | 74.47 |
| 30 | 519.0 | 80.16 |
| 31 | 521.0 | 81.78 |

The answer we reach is 55.72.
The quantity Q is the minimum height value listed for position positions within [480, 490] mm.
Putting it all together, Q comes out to 65.02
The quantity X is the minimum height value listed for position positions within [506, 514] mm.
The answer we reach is 61.4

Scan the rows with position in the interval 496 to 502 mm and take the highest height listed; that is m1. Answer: 65.48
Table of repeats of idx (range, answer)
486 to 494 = 62.85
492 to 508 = 59.89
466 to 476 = 54.75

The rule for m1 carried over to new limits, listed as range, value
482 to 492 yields 68.37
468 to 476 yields 60.53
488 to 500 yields 66.8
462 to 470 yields 59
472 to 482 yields 66.56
